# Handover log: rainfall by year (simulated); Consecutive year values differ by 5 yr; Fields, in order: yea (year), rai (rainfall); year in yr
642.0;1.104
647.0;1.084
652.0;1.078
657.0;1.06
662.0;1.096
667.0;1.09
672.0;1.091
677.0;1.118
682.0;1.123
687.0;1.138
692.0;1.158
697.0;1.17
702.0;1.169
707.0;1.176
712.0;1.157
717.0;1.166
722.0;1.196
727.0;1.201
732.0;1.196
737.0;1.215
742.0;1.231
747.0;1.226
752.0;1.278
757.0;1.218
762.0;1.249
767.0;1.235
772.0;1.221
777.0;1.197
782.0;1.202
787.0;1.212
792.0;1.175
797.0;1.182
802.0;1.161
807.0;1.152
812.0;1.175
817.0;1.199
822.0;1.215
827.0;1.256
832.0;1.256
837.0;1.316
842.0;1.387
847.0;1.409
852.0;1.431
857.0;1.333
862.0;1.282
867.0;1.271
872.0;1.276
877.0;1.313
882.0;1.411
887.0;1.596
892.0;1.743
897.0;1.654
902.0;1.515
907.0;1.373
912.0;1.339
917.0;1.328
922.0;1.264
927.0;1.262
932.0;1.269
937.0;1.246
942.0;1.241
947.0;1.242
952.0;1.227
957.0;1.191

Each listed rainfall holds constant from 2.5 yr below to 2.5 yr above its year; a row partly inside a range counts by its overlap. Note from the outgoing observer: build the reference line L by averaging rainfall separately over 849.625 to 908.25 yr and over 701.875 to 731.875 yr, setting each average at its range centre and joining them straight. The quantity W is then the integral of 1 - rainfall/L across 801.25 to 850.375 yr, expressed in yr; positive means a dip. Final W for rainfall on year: 3.38 yr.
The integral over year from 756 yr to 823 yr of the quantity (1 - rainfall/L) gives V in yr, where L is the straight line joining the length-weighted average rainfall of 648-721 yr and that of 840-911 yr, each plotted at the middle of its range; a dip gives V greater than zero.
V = 4.8 yr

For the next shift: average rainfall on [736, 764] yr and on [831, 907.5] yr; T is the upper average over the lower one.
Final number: 1.1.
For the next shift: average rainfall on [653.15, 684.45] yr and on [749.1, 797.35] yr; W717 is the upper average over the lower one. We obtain 1.11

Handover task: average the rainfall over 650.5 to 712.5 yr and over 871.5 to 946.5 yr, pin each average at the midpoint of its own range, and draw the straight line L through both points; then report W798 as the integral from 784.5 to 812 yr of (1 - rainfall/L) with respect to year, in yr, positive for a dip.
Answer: 1.8 yr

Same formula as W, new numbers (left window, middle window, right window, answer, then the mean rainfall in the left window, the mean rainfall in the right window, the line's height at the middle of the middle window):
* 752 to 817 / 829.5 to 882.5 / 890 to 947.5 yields -1.60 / 1.2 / 1.37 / 1.29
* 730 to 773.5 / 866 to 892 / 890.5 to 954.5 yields -1.77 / 1.23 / 1.36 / 1.32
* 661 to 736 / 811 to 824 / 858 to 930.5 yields 1.04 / 1.15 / 1.4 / 1.3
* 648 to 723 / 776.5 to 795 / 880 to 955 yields 0.62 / 1.13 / 1.38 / 1.24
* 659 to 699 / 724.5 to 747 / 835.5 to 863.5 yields -0.19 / 1.12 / 1.36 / 1.2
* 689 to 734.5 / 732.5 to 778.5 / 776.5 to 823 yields -1.88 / 1.18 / 1.19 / 1.18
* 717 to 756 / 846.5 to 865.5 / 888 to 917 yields 0.99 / 1.22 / 1.51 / 1.43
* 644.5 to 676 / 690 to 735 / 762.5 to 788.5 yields -1.29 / 1.08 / 1.22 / 1.14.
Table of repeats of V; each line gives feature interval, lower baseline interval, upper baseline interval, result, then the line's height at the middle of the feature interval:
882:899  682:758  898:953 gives -4.42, 1.29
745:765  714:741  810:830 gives -0.70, 1.2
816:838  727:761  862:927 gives 1.35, 1.33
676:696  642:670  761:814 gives -0.52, 1.11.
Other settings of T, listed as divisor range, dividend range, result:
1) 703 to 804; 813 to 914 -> 1.14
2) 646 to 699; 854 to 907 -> 1.29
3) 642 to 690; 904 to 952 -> 1.17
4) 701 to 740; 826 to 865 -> 1.13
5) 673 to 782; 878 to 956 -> 1.15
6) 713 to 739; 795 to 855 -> 1.06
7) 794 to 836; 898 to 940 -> 1.11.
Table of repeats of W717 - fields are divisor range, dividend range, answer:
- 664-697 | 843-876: 1.19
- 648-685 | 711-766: 1.11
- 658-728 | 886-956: 1.20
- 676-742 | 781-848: 1.05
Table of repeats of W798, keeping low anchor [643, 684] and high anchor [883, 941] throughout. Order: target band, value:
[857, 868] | 0.5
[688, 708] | -0.5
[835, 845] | -0.3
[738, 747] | -0.2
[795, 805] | 0.8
